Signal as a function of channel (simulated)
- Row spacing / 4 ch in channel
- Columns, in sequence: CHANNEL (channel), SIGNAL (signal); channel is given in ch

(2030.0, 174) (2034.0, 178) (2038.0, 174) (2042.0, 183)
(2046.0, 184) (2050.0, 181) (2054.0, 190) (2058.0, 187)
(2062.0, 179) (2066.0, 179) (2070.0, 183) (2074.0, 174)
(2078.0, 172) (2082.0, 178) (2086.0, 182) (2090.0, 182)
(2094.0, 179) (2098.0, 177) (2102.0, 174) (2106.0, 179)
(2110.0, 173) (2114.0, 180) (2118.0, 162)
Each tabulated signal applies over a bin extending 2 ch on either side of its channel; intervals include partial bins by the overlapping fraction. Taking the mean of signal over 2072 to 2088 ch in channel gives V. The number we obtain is 176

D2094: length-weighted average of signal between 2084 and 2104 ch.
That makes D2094 179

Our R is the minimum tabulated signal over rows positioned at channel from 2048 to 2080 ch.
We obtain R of 172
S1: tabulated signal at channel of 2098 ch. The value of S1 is 177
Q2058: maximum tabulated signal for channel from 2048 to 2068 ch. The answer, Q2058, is 190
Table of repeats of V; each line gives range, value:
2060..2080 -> 177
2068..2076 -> 178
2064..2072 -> 181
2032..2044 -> 178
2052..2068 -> 184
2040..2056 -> 184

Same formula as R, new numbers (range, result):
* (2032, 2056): 174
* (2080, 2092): 178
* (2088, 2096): 179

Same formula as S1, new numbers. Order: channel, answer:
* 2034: 178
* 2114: 180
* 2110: 173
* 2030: 174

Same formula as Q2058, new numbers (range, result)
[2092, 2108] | 179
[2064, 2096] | 183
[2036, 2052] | 184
